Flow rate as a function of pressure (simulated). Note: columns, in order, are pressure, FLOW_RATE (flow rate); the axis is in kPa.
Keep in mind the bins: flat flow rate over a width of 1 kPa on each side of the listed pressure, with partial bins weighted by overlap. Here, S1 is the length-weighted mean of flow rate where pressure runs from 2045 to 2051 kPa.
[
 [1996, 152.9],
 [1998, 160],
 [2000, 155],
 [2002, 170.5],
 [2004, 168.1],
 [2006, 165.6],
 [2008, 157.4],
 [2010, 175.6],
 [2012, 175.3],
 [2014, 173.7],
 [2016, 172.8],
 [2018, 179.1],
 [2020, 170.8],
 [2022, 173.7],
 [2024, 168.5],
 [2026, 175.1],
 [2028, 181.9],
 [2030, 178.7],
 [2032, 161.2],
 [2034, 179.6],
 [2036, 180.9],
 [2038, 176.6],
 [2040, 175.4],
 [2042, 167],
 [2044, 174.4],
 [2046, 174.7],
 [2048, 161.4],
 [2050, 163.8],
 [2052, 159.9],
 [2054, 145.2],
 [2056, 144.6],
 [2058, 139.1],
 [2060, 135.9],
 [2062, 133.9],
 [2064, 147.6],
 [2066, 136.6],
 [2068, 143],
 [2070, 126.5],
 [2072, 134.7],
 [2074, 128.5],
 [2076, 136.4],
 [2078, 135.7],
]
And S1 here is 167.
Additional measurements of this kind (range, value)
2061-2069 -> 140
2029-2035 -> 173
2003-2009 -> 164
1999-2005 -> 165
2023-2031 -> 176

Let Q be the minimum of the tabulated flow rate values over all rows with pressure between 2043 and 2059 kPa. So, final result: 139.1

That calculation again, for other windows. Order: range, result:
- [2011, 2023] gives 170.8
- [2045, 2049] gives 161.4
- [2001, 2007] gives 165.6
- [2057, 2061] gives 135.9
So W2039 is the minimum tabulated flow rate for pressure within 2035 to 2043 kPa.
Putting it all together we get 167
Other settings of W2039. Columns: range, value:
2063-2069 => 136.6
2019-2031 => 168.5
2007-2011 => 157.4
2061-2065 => 133.9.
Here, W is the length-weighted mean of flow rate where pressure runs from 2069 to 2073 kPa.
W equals 131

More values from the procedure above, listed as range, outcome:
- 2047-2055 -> 158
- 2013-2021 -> 174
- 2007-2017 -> 171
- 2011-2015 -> 174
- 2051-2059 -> 147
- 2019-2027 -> 172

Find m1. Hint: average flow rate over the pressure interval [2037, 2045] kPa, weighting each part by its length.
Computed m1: 173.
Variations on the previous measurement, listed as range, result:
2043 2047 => 175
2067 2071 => 135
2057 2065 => 139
